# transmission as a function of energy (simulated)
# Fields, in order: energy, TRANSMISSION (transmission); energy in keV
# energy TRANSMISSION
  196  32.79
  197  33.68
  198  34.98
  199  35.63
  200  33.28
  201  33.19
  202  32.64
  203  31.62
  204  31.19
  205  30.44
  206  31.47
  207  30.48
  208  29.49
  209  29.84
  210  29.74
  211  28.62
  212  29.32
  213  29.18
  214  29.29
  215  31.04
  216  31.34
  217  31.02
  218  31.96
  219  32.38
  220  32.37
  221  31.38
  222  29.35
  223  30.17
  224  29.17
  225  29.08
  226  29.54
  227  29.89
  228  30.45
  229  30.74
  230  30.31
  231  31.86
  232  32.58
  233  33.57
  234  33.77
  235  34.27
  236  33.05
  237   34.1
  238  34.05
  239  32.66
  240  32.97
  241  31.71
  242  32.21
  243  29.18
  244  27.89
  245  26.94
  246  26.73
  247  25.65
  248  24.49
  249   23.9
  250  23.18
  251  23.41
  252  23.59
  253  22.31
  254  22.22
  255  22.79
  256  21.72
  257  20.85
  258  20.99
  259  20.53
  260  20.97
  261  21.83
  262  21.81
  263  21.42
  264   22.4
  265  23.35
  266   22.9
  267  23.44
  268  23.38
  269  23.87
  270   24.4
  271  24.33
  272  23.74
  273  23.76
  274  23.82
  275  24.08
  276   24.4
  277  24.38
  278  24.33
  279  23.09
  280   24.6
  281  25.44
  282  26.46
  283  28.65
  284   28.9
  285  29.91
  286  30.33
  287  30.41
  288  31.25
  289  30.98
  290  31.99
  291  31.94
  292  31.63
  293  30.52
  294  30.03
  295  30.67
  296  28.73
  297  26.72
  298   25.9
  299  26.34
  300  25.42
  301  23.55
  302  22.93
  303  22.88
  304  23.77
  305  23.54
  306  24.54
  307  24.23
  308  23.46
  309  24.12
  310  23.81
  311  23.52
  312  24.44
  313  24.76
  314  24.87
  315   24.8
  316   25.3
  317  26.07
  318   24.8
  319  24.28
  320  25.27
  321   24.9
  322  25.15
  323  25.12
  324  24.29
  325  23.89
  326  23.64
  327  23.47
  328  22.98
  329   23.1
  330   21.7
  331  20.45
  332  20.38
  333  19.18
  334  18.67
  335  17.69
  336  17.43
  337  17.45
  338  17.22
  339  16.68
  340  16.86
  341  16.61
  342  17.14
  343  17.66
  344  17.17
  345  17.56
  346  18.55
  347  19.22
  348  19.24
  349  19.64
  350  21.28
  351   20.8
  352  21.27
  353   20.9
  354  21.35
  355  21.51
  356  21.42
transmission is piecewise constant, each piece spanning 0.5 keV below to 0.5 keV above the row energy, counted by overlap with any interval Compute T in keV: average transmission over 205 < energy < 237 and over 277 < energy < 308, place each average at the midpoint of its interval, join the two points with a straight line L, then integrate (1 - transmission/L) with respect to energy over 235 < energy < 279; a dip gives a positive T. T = 5.91 keV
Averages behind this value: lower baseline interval 30.9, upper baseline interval 27.2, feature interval 25.2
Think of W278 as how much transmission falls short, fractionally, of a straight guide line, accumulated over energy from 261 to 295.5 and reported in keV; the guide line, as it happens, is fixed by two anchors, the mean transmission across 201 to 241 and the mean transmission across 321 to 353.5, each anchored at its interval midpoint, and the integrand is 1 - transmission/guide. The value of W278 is -0.9 keV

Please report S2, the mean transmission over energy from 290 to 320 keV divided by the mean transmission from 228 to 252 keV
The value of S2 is 0.87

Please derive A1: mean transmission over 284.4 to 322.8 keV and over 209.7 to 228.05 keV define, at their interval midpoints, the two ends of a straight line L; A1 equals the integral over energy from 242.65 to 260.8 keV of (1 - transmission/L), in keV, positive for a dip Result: 3.3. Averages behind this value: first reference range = 30.3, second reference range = 26.5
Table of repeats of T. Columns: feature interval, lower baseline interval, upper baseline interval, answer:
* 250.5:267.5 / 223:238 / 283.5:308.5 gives 4.40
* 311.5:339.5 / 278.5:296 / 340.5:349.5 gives -0.64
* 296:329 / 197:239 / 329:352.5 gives -4.32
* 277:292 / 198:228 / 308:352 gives -2.00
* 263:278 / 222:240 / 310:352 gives 2.12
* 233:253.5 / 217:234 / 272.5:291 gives 0.64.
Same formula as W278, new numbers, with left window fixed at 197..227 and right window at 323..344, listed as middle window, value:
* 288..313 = -3.9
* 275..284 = -0.2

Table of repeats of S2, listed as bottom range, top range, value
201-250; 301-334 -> 0.78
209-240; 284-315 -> 0.86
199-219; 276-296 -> 0.92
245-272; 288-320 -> 1.14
